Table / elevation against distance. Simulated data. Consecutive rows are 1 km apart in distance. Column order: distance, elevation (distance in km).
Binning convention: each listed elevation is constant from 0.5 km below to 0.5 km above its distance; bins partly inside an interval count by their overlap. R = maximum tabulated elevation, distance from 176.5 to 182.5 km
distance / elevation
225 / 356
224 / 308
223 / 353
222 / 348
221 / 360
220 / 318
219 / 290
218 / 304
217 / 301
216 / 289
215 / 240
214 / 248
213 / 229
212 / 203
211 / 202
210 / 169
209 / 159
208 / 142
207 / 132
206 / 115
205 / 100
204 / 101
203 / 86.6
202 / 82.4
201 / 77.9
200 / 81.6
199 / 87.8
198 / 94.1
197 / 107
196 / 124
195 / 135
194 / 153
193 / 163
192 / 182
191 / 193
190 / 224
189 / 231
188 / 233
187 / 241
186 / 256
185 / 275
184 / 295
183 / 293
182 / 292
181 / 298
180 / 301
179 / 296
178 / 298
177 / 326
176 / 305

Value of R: 326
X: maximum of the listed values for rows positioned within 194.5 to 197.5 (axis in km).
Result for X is 135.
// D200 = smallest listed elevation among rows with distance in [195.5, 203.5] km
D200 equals 77.9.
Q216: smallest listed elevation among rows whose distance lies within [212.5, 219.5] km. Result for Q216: 229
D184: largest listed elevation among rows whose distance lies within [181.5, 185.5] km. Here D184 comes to 295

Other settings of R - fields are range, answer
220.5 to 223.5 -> 360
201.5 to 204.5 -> 101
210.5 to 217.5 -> 301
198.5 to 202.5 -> 87.8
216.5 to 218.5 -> 304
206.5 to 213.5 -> 229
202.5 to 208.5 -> 142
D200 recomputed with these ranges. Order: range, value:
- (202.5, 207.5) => 86.6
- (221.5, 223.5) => 348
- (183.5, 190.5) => 224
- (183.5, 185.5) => 275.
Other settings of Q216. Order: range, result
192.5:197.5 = 107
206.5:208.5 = 132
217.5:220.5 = 290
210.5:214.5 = 202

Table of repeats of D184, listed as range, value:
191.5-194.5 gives 182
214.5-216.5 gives 289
